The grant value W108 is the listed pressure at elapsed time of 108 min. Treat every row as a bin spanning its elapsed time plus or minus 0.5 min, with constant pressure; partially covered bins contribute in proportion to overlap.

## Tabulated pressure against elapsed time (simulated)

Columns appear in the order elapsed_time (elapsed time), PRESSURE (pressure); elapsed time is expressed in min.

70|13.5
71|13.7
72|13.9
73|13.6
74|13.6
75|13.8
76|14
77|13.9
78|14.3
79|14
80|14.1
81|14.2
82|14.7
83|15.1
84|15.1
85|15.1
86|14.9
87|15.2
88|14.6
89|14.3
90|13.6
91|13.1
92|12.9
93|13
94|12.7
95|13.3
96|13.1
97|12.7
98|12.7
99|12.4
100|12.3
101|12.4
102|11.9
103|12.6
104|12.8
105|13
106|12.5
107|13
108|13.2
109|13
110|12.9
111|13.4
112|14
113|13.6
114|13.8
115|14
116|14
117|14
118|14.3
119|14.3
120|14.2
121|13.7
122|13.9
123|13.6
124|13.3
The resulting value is 13.2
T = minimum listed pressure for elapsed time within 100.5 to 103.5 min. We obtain 11.9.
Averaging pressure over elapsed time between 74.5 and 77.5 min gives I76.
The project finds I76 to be 13.9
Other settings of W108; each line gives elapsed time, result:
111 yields 13.4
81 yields 14.2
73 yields 13.6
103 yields 12.6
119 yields 14.3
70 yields 13.5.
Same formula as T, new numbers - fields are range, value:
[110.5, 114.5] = 13.4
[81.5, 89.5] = 14.3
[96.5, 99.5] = 12.4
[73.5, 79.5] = 13.6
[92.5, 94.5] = 12.7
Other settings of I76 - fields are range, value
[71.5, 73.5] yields 13.8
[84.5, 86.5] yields 15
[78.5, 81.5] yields 14.1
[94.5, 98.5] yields 12.9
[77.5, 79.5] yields 14.2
